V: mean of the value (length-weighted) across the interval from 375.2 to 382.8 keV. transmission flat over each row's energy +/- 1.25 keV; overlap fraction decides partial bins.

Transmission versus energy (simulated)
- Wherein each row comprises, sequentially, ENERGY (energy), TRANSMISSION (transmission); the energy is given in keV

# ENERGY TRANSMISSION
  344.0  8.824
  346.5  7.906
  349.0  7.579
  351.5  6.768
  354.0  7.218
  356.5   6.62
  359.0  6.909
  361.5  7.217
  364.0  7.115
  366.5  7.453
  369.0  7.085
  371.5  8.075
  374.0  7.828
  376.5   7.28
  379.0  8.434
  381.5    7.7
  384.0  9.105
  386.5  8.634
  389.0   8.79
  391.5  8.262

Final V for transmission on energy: 7.81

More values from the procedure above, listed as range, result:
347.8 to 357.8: 7.04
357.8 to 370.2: 7.16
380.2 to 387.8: 8.48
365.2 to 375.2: 7.61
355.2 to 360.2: 6.77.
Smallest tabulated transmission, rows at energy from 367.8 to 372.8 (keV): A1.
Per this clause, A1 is 7.085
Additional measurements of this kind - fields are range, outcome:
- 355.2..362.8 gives 6.62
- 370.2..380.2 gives 7.28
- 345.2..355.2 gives 6.768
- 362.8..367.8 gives 7.115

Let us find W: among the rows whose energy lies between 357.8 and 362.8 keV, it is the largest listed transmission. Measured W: 7.217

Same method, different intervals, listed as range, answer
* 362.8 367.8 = 7.453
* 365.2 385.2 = 9.105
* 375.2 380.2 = 8.434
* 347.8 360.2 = 7.579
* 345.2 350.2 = 7.906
